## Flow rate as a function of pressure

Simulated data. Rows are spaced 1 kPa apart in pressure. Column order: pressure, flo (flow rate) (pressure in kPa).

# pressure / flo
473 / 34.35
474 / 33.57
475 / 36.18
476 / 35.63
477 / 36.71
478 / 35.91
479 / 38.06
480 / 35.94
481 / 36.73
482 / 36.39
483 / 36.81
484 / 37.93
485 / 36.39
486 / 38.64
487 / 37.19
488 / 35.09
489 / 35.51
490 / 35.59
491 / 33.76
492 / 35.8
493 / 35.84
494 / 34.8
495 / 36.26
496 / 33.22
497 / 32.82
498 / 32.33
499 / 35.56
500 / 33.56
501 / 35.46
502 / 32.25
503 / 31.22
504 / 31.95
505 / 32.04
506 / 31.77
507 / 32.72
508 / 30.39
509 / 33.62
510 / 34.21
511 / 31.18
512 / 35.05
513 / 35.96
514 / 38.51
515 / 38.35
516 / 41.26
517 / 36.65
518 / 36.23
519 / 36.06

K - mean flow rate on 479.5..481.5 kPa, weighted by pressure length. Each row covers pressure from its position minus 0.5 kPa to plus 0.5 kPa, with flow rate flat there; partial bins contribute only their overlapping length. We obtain 36.3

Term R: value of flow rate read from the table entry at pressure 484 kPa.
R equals 37.93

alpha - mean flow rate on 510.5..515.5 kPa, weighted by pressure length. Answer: 35.8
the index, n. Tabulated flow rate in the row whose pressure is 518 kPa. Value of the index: 36.23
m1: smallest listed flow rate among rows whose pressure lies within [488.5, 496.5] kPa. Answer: 33.22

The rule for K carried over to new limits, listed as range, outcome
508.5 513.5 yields 34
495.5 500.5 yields 33.5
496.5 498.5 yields 32.6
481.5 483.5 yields 36.6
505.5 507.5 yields 32.2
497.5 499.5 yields 33.9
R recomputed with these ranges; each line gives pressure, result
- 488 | 35.09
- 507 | 32.72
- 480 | 35.94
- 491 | 33.76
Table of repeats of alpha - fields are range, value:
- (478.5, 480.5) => 37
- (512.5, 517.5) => 38.1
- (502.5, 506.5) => 31.7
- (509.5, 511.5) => 32.7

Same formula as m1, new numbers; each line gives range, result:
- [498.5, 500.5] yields 33.56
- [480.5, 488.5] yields 35.09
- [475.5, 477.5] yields 35.63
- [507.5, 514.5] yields 30.39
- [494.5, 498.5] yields 32.33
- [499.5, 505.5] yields 31.22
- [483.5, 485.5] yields 36.39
